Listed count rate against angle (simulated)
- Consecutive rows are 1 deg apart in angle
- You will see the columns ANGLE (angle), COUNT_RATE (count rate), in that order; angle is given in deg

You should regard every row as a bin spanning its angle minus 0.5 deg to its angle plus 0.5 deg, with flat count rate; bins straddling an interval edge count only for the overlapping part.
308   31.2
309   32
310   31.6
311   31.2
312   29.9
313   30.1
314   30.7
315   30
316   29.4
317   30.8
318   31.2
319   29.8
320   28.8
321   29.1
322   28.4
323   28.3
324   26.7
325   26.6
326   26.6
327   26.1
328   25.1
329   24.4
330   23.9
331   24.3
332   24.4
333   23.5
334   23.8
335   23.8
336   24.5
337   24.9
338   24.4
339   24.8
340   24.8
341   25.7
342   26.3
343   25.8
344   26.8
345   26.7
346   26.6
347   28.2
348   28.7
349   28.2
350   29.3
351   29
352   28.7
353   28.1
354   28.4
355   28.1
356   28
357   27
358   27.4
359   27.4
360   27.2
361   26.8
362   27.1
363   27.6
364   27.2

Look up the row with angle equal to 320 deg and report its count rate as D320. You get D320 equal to 28.8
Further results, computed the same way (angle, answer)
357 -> 27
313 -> 30.1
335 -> 23.8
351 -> 29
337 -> 24.9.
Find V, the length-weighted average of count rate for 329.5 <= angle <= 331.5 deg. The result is 24.1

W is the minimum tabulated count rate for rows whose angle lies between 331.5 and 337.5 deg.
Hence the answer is 23.5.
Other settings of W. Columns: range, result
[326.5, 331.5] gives 23.9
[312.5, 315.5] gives 30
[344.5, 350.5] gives 26.6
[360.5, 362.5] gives 26.8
